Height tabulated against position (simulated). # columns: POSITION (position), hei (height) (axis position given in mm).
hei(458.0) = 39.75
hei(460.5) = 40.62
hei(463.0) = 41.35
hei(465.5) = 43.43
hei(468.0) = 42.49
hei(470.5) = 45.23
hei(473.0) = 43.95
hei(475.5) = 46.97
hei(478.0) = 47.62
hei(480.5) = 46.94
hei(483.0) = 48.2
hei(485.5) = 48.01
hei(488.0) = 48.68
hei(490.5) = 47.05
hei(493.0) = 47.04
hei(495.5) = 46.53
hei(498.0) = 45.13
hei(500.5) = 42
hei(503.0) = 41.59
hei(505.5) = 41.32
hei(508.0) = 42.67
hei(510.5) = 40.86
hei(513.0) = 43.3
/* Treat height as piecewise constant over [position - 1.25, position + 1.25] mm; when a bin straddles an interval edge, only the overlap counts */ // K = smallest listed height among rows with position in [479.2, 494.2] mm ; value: 46.94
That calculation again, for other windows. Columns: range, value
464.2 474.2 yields 42.49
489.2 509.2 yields 41.32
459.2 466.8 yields 40.62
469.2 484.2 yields 43.95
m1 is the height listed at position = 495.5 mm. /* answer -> 46.53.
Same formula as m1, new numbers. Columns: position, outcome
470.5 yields 45.23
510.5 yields 40.86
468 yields 42.49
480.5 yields 46.94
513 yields 43.3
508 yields 42.67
